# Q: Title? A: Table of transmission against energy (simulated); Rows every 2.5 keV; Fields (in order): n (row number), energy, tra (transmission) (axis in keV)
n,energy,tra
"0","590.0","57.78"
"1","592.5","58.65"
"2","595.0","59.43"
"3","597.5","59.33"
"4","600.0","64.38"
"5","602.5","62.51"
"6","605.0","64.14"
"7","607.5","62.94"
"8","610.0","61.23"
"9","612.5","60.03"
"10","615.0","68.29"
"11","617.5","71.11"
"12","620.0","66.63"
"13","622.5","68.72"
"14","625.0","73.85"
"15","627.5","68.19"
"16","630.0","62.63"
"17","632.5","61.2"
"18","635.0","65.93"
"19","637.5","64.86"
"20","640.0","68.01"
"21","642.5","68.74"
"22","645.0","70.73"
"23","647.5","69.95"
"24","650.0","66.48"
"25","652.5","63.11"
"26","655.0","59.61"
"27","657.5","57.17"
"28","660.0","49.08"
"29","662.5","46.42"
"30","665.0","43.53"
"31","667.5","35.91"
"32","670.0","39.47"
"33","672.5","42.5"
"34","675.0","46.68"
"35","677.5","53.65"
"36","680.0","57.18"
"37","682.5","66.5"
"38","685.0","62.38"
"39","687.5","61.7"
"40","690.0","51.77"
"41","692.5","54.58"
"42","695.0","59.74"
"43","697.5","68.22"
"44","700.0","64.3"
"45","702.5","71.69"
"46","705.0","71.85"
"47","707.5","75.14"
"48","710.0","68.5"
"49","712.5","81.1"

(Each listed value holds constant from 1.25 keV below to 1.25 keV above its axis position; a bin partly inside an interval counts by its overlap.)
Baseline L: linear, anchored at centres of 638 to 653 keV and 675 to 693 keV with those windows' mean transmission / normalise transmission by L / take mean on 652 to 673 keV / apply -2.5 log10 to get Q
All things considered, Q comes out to 0.300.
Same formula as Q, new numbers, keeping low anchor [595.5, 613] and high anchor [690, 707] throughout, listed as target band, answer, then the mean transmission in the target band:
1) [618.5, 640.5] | -0.07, 66.7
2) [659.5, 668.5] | 0.41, 43.5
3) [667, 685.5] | 0.25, 50.6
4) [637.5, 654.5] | -0.07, 67.3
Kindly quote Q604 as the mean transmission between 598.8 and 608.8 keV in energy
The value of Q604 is 63.5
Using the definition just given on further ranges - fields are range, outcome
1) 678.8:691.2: 59.9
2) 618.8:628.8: 69.3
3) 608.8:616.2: 63.2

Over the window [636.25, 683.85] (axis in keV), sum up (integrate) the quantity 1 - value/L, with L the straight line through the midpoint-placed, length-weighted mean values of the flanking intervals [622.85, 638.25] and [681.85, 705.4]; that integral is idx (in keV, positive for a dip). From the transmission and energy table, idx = 6.2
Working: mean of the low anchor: 66.3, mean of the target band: 56.3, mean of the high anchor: 62.9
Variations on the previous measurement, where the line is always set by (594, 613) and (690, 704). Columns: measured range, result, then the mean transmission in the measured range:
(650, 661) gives 0.69 keV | 58.5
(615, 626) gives -1.38 keV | 69.8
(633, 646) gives -1.05 keV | 67.2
